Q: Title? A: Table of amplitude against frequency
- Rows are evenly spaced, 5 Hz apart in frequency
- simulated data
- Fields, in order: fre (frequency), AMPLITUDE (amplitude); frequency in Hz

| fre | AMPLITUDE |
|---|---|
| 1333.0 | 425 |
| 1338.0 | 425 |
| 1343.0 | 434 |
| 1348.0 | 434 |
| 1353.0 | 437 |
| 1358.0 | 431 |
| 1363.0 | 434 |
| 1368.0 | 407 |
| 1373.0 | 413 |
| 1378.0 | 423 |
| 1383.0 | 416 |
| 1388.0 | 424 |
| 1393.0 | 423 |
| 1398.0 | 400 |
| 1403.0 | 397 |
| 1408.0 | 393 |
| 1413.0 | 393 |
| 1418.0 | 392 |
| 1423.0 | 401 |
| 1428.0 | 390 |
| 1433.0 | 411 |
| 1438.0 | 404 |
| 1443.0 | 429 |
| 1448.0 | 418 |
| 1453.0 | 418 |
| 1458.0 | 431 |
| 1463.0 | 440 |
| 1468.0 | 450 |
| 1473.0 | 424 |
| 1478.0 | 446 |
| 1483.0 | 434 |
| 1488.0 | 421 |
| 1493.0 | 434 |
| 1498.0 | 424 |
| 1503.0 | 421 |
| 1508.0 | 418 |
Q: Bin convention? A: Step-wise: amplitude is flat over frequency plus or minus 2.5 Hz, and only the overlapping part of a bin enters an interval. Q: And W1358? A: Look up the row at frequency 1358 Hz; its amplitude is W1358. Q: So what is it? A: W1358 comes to 431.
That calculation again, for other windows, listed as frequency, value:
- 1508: 418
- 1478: 446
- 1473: 424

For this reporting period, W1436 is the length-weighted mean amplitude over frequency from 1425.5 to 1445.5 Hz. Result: 408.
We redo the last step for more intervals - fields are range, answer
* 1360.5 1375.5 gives 418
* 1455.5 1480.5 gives 438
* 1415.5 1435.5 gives 398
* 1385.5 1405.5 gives 411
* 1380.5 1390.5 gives 420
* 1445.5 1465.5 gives 427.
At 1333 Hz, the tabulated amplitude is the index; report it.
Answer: 425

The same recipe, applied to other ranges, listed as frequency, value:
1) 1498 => 424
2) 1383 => 416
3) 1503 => 421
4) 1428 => 390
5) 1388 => 424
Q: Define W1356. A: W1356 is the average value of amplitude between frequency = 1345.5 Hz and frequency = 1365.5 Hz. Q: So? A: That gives 434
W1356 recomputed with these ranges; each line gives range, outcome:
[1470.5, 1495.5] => 432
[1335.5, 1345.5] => 430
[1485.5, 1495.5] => 428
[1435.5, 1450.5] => 417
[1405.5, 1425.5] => 395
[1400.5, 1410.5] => 395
